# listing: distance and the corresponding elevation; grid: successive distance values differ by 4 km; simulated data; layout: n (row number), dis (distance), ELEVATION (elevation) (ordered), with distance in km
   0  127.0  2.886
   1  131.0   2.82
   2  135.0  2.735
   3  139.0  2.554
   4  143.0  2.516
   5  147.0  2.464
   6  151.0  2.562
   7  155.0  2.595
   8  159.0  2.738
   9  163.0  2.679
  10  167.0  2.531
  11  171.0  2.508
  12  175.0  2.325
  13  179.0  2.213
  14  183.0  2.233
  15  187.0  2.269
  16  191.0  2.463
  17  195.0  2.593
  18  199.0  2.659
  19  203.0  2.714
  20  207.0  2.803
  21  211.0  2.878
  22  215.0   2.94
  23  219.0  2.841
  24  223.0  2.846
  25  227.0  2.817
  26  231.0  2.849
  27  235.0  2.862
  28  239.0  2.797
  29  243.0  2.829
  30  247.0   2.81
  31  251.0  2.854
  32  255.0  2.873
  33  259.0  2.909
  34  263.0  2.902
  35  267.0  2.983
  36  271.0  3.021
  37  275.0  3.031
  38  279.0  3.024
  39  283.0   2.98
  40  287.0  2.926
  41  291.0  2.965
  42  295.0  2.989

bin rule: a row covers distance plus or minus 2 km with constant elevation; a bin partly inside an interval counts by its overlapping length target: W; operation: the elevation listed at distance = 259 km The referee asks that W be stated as 2.909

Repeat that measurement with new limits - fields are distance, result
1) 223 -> 2.846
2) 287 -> 2.926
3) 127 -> 2.886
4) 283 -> 2.98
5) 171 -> 2.508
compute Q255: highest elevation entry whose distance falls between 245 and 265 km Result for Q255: 2.909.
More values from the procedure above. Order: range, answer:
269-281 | 3.031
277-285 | 3.024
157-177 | 2.738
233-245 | 2.862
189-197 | 2.593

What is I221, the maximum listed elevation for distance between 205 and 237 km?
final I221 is 2.94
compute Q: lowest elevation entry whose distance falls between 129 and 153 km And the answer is 2.464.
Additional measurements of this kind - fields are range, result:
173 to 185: 2.213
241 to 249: 2.81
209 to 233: 2.817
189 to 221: 2.463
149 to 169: 2.531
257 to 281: 2.902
